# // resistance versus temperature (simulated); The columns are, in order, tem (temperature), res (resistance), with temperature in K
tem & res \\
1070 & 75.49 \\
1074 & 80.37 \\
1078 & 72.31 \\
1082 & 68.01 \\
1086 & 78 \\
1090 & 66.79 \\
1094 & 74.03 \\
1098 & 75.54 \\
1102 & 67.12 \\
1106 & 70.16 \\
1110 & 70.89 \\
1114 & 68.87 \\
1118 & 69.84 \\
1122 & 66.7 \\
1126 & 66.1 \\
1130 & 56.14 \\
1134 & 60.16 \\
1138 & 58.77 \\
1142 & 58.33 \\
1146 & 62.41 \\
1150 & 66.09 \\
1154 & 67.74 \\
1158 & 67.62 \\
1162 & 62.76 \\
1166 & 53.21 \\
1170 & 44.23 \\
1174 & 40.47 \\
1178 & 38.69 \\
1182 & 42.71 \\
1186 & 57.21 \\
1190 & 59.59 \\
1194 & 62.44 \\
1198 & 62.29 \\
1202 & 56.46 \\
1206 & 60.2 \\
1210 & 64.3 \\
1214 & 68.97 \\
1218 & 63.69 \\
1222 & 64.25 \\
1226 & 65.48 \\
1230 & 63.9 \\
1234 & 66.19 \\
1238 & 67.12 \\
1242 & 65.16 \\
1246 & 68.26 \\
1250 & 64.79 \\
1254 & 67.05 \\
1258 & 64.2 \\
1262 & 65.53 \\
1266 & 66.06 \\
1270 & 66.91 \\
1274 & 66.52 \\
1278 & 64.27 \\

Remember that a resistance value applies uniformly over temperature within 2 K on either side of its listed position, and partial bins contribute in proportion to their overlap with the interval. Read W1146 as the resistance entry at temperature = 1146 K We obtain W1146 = 62.41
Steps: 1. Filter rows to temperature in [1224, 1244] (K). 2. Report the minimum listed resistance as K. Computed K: 63.9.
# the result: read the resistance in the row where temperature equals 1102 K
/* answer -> 67.12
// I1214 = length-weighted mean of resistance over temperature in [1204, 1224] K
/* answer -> 64.3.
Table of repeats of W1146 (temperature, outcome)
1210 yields 64.3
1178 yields 38.69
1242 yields 65.16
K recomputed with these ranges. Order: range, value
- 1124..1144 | 56.14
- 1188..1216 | 56.46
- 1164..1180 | 38.69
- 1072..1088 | 68.01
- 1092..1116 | 67.12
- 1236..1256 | 64.79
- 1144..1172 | 44.23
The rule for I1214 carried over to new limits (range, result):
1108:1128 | 68.5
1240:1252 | 66.1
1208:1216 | 66.6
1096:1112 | 70.9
